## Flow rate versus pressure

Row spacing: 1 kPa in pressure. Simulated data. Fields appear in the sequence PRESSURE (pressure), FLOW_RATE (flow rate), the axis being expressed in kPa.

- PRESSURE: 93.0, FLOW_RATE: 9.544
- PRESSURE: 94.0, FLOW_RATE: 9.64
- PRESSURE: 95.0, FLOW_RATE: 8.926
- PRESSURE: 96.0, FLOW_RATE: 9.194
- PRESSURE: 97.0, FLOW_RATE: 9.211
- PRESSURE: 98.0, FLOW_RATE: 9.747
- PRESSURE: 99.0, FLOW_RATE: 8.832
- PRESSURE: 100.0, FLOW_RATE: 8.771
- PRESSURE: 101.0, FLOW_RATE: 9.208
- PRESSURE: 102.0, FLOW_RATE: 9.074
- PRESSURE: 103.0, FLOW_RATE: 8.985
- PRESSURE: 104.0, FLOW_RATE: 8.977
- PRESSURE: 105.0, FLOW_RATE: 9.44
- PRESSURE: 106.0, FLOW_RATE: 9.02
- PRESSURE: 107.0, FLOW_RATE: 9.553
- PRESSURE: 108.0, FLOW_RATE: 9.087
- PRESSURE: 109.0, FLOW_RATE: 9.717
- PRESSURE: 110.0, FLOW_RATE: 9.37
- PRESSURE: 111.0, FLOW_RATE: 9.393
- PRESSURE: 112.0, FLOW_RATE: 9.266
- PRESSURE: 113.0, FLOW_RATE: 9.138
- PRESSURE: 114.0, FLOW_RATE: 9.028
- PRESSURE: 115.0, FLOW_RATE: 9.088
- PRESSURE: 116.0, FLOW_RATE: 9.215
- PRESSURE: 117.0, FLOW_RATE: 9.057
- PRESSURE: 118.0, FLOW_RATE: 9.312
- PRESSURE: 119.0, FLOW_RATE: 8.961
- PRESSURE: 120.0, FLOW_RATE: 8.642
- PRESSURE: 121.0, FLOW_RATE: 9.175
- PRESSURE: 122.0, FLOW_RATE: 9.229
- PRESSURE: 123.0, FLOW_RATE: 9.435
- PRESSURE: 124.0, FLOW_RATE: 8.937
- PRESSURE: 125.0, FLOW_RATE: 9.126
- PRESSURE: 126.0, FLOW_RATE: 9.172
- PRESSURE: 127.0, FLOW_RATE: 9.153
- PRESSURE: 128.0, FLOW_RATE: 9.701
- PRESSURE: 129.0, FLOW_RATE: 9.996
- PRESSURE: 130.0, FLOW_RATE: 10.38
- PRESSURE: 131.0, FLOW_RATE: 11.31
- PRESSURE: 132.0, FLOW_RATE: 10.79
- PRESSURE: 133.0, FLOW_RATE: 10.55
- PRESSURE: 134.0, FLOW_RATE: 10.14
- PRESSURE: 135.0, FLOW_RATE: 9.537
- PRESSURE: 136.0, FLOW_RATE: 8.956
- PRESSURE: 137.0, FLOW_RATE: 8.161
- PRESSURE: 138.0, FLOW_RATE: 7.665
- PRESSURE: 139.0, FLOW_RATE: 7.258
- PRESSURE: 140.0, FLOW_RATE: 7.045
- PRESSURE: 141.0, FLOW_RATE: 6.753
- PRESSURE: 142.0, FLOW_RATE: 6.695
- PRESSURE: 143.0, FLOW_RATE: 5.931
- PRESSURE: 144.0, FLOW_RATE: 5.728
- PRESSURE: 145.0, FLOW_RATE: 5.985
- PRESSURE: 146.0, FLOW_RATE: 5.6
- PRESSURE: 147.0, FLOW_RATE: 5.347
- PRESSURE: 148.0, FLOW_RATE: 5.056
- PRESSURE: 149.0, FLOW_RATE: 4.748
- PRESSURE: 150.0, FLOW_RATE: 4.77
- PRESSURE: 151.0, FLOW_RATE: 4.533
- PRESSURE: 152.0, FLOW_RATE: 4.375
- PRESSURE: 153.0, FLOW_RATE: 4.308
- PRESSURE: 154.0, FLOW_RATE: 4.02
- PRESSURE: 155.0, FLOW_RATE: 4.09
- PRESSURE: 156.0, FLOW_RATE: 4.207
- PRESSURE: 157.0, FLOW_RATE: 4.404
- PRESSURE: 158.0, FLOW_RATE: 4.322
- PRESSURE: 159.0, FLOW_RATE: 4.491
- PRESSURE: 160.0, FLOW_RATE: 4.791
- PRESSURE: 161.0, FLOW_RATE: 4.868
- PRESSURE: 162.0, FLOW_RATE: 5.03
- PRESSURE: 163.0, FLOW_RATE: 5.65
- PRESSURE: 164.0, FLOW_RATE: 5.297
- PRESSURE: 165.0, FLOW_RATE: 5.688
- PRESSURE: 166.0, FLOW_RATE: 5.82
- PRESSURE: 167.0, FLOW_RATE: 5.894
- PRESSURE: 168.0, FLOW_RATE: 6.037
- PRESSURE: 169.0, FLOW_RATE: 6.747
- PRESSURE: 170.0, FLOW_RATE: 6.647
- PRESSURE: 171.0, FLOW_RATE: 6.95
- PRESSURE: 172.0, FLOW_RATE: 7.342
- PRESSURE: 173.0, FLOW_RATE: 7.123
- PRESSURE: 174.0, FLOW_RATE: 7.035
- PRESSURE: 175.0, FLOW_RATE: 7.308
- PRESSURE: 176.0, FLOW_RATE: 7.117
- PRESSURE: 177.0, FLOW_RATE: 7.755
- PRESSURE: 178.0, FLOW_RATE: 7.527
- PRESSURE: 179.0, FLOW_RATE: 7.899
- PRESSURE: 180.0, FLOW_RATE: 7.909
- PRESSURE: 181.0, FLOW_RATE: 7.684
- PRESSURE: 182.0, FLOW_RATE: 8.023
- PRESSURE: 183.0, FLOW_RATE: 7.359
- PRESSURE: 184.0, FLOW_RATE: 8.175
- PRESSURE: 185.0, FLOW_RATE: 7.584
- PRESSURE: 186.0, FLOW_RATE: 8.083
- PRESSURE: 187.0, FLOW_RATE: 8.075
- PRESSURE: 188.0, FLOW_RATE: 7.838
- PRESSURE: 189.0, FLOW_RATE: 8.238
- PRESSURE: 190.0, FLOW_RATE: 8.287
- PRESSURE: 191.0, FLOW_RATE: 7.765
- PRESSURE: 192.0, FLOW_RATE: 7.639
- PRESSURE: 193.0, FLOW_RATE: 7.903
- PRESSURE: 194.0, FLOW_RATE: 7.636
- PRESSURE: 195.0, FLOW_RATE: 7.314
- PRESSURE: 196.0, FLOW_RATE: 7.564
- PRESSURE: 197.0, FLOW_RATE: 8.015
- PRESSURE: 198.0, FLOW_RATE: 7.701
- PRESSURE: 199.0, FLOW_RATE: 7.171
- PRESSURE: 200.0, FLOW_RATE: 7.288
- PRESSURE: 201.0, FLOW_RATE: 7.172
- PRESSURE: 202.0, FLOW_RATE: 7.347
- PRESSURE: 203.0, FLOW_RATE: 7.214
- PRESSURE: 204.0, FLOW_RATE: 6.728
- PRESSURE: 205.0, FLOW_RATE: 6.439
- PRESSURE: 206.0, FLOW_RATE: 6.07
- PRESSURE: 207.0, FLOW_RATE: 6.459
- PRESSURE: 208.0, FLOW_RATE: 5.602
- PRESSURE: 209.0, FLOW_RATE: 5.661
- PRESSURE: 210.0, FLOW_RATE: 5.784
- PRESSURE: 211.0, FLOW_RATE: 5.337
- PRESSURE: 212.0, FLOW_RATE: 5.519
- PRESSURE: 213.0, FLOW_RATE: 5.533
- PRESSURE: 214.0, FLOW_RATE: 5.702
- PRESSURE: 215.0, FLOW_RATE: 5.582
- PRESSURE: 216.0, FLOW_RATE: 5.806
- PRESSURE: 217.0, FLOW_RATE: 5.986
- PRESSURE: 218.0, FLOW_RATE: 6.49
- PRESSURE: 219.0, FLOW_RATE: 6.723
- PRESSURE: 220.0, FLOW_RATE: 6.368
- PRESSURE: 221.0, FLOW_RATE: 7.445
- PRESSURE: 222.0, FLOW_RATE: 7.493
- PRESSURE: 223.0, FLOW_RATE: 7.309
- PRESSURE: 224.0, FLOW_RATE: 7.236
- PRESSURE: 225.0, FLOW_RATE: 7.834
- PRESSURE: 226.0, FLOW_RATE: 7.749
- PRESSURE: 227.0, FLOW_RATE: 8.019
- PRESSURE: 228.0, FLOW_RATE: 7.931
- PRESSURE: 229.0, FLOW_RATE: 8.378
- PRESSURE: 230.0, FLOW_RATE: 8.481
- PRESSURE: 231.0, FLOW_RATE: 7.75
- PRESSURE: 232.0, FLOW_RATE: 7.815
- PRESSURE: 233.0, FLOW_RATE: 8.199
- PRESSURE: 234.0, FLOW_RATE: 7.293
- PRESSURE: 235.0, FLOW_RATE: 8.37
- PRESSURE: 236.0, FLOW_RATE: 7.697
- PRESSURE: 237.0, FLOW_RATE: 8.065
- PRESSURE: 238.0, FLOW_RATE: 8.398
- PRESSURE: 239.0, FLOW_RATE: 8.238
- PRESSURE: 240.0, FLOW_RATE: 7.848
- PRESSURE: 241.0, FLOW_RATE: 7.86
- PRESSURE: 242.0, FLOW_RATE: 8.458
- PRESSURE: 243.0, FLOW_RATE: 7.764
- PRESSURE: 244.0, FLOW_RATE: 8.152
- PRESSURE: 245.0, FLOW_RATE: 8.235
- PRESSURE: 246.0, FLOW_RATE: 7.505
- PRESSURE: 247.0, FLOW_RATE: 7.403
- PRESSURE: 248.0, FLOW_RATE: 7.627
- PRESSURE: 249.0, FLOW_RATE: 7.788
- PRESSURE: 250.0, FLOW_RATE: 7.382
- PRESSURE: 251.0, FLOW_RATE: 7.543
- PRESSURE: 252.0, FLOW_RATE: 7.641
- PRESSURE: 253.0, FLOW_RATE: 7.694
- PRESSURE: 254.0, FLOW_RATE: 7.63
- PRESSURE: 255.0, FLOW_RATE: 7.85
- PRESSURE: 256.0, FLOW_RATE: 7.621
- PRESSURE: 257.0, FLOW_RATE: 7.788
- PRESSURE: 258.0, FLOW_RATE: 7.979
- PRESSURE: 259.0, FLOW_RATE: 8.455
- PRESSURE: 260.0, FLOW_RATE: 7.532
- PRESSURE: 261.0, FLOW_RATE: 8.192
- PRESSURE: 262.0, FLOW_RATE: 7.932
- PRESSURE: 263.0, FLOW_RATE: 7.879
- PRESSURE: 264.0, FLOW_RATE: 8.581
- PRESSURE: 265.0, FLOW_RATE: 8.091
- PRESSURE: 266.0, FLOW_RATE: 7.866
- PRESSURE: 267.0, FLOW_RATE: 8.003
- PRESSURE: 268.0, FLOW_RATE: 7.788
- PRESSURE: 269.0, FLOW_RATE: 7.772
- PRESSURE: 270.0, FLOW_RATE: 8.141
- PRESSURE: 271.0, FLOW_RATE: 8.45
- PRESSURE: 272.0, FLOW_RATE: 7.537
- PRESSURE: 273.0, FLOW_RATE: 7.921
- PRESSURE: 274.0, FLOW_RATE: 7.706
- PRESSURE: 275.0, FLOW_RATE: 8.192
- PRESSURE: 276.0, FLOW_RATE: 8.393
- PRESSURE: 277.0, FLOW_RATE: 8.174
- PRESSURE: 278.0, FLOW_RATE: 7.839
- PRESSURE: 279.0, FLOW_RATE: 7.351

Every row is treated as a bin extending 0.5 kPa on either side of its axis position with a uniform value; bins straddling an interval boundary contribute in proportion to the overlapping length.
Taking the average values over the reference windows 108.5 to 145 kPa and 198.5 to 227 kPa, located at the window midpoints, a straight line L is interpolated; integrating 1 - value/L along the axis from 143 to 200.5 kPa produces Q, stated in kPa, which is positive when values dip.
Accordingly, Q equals 8.5 kPa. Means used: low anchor 8.88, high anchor 6.56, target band 6.45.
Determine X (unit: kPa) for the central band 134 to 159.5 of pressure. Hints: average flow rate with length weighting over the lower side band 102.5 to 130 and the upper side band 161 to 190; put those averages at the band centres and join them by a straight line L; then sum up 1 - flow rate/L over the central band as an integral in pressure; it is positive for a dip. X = 7.3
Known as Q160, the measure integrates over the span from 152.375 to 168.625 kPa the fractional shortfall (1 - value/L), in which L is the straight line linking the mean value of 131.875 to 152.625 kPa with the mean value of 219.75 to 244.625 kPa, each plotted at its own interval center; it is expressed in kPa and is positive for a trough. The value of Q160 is 4.9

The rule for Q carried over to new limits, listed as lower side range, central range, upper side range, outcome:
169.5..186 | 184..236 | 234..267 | 3.4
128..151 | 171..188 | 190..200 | 0.1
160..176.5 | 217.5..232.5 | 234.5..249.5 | 0.1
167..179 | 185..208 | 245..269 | -0.5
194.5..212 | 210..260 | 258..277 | -0.4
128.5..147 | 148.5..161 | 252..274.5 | 5.7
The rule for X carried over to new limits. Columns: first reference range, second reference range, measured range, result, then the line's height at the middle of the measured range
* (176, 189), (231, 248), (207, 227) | 3.7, 7.89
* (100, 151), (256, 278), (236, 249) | 0.2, 8.09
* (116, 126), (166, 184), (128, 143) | -0.4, 8.59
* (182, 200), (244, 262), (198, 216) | 3.4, 7.78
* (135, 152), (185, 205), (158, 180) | 2.0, 6.95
